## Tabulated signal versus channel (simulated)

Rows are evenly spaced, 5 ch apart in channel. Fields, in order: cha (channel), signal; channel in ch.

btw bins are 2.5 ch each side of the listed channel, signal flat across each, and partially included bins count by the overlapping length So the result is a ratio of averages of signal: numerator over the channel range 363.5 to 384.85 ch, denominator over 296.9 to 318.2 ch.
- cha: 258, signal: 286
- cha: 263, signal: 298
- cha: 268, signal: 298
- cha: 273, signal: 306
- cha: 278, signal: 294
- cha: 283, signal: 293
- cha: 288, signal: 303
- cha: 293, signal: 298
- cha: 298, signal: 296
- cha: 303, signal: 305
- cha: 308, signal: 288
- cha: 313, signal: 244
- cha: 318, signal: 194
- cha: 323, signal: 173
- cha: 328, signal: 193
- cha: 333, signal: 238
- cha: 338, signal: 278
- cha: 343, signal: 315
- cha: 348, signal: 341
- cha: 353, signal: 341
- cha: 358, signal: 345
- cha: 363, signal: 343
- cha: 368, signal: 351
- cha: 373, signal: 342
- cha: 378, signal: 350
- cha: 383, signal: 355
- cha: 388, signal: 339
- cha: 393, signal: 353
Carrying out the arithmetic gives 1.29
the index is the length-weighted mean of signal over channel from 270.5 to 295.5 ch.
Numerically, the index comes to 299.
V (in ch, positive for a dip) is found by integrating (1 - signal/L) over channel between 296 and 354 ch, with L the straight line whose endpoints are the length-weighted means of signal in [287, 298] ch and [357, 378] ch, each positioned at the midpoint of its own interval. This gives 9.9 ch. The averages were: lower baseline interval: 299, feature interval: 265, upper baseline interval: 346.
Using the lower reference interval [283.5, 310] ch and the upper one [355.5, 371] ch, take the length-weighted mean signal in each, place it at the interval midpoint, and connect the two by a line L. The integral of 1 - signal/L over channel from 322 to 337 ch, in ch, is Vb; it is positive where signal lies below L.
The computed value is 5.1 ch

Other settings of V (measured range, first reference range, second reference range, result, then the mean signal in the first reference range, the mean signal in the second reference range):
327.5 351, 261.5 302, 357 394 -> 3.40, 299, 347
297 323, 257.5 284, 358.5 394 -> 4.96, 297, 347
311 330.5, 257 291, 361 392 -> 7.31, 297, 347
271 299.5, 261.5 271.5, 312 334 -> -3.39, 299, 204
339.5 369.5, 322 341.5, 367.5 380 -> -4.64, 229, 347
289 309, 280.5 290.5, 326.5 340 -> -1.21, 298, 238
